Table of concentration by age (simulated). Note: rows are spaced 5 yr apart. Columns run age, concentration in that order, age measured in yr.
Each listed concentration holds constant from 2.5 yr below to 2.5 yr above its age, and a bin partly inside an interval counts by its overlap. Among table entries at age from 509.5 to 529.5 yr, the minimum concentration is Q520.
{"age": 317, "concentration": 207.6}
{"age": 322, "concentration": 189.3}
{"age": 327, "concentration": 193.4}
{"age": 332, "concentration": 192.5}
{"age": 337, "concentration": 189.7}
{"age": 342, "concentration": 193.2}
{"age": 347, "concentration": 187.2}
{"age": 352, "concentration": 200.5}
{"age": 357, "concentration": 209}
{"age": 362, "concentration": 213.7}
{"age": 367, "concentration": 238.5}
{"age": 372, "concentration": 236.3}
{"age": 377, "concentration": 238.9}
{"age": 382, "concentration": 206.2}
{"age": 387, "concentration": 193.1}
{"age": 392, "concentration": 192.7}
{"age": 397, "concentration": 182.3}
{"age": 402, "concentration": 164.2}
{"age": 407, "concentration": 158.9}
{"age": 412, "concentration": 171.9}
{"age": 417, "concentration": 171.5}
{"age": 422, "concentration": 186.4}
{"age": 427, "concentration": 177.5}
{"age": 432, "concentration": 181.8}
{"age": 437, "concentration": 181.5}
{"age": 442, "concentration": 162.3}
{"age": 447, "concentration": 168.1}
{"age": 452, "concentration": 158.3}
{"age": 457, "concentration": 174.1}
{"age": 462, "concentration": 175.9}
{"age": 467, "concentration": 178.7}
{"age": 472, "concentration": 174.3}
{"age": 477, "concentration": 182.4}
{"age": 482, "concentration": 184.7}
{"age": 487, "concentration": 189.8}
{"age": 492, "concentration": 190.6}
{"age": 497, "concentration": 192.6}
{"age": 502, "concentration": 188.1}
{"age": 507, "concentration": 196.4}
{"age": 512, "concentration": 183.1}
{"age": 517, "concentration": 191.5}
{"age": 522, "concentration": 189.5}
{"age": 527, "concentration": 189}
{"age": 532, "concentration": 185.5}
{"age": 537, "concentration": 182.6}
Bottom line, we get 183.1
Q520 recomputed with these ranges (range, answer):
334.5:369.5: 187.2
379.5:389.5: 193.1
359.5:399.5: 182.3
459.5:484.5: 174.3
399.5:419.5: 158.9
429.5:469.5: 158.3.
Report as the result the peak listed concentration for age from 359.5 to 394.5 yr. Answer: 238.9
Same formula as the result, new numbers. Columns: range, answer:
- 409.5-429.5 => 186.4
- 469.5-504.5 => 192.6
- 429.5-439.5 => 181.8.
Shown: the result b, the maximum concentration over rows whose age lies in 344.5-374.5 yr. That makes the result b 238.5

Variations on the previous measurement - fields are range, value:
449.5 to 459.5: 174.1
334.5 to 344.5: 193.2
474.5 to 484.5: 184.7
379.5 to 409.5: 206.2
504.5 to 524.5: 196.4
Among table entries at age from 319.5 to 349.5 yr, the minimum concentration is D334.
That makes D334 187.2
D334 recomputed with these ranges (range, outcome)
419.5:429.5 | 177.5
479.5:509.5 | 184.7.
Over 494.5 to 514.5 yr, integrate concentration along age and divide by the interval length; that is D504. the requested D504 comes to 190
